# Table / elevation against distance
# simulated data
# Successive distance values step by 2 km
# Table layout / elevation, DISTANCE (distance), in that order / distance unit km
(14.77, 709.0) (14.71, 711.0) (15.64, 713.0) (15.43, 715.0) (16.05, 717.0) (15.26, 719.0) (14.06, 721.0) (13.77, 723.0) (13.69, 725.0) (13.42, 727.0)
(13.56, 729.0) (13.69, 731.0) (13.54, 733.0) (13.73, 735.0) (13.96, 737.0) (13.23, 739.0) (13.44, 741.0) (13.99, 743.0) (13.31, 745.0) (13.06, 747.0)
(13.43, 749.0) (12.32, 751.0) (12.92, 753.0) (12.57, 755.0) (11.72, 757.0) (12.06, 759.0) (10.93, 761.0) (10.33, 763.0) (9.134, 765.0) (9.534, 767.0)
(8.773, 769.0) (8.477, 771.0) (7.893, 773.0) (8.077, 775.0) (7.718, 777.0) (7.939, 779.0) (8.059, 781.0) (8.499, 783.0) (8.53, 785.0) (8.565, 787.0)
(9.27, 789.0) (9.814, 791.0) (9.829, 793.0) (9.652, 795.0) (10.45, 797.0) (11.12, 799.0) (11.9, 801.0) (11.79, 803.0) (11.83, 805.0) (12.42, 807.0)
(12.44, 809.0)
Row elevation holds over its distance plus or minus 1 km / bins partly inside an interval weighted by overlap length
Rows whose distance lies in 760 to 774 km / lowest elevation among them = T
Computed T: 7.893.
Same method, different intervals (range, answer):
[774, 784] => 7.718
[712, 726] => 13.69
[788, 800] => 9.27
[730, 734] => 13.54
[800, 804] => 11.79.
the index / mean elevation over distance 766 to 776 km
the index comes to 8.55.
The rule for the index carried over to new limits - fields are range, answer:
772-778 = 7.9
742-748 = 13.5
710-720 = 15.4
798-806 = 11.7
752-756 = 12.7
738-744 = 13.6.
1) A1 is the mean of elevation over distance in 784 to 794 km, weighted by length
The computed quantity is 9.2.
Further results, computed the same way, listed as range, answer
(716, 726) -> 14.6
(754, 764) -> 11.5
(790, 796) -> 9.77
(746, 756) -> 12.9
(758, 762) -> 11.5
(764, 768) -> 9.33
